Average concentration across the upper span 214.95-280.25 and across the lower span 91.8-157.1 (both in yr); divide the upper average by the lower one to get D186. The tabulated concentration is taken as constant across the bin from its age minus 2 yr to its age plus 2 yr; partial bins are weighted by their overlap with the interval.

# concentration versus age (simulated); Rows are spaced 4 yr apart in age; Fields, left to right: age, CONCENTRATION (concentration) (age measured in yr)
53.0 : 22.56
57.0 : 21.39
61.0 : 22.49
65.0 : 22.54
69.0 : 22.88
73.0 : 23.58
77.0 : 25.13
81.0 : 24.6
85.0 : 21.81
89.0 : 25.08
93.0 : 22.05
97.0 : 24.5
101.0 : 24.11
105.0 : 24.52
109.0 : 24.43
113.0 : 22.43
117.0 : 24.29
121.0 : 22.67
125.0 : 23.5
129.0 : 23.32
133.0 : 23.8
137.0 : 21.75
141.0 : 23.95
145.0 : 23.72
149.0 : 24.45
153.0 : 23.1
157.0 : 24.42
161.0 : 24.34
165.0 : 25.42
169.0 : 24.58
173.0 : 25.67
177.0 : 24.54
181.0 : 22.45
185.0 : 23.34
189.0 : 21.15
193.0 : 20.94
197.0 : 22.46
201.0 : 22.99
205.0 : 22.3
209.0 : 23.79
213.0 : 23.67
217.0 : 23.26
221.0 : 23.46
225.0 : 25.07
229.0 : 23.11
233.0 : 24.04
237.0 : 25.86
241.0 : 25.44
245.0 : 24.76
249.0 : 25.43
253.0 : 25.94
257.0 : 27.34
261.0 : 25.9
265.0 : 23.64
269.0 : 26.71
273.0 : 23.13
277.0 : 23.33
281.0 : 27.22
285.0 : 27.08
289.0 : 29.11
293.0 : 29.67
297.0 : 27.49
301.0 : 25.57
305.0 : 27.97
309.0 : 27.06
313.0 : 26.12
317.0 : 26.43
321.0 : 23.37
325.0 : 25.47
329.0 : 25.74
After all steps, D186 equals 1.05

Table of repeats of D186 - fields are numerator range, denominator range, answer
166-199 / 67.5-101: 0.98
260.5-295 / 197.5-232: 1.12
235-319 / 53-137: 1.12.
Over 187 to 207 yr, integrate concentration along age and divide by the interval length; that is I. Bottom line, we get 22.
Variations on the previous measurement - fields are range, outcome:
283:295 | 28.6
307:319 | 26.5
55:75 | 22.6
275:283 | 25.3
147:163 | 24.1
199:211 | 23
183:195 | 21.8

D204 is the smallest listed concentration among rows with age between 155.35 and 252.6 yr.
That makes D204 20.94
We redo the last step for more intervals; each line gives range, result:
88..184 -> 21.75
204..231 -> 22.3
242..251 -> 24.76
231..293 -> 23.13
